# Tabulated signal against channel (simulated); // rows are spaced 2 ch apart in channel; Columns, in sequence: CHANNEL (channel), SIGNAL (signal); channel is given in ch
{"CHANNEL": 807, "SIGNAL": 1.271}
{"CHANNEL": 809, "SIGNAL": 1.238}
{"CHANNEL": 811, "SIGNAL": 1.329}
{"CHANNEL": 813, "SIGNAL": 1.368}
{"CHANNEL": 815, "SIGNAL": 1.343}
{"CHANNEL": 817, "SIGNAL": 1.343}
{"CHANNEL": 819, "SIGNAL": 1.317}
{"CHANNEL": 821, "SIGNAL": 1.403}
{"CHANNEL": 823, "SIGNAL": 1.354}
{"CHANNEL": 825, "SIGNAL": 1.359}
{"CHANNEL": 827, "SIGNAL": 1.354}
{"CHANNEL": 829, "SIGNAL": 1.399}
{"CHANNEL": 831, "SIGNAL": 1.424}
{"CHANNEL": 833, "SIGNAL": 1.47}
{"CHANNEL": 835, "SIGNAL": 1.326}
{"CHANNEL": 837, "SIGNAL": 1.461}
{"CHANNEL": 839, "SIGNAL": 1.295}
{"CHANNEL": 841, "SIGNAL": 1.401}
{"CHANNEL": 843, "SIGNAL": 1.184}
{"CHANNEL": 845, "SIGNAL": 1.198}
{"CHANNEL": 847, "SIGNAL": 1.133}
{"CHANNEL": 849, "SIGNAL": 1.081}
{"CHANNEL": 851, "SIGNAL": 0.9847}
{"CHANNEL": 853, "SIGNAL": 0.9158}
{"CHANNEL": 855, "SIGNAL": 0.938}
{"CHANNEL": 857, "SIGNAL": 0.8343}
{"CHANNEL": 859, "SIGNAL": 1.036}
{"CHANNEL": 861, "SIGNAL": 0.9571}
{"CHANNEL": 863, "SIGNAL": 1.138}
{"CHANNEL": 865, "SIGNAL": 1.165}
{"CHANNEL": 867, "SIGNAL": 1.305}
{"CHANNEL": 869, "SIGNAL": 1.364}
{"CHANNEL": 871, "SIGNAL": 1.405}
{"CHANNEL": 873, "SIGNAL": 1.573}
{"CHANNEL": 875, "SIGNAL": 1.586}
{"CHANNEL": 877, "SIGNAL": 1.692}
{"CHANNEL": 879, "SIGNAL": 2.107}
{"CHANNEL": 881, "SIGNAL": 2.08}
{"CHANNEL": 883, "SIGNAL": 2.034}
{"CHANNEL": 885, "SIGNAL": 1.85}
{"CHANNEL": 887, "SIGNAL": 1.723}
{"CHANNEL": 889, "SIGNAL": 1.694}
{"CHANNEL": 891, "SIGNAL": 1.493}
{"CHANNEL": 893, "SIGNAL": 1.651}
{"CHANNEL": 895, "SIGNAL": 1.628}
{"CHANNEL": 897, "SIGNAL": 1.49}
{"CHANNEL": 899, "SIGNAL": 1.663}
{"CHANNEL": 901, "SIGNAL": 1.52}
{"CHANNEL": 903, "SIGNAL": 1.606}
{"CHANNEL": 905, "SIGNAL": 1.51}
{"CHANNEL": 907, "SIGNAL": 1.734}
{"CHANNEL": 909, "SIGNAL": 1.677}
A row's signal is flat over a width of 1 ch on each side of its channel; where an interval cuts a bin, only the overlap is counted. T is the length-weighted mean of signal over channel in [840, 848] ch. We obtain 1.23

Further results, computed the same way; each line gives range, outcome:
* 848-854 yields 0.994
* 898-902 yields 1.59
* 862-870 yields 1.24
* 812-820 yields 1.34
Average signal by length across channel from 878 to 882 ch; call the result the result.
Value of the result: 2.09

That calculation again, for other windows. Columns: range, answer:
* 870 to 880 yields 1.67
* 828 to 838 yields 1.42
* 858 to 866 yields 1.07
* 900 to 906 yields 1.55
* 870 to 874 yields 1.49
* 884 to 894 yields 1.68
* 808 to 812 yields 1.28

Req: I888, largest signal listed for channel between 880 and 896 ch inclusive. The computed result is 2.08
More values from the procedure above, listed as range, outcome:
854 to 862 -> 1.036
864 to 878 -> 1.692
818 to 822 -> 1.403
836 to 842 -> 1.461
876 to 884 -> 2.107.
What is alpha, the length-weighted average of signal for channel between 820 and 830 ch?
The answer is 1.37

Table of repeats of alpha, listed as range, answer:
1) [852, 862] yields 0.936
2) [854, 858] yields 0.886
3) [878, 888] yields 1.96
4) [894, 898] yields 1.56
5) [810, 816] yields 1.35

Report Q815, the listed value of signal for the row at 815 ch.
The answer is 1.343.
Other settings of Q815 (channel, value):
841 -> 1.401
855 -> 0.938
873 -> 1.573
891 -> 1.493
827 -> 1.354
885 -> 1.85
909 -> 1.677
